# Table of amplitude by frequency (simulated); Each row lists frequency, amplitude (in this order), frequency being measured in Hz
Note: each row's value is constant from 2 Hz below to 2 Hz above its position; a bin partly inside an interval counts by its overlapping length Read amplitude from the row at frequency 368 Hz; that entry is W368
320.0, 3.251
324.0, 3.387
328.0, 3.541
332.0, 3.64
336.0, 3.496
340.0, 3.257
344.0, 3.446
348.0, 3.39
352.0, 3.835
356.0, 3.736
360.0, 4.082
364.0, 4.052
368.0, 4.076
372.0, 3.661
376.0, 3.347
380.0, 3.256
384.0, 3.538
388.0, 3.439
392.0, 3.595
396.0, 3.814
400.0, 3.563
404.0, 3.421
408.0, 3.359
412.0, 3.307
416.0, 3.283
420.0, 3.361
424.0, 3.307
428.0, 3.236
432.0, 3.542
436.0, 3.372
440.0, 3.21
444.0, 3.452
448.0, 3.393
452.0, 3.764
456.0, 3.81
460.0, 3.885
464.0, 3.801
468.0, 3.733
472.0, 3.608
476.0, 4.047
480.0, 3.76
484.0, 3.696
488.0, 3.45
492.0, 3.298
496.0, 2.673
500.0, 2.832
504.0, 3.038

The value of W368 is 4.076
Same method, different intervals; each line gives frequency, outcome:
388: 3.439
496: 2.673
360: 4.082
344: 3.446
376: 3.347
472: 3.608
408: 3.359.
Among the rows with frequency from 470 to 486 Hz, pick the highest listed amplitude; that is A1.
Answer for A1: 4.047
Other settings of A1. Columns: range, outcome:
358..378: 4.082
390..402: 3.814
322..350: 3.64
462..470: 3.801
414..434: 3.542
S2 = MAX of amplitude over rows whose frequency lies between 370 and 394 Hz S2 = 3.661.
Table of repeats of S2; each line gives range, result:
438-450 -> 3.452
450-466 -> 3.885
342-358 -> 3.835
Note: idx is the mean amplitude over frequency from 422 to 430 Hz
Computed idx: 3.27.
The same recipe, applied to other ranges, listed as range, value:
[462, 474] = 3.71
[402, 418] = 3.34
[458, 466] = 3.84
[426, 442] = 3.34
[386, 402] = 3.6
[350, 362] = 3.88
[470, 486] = 3.78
